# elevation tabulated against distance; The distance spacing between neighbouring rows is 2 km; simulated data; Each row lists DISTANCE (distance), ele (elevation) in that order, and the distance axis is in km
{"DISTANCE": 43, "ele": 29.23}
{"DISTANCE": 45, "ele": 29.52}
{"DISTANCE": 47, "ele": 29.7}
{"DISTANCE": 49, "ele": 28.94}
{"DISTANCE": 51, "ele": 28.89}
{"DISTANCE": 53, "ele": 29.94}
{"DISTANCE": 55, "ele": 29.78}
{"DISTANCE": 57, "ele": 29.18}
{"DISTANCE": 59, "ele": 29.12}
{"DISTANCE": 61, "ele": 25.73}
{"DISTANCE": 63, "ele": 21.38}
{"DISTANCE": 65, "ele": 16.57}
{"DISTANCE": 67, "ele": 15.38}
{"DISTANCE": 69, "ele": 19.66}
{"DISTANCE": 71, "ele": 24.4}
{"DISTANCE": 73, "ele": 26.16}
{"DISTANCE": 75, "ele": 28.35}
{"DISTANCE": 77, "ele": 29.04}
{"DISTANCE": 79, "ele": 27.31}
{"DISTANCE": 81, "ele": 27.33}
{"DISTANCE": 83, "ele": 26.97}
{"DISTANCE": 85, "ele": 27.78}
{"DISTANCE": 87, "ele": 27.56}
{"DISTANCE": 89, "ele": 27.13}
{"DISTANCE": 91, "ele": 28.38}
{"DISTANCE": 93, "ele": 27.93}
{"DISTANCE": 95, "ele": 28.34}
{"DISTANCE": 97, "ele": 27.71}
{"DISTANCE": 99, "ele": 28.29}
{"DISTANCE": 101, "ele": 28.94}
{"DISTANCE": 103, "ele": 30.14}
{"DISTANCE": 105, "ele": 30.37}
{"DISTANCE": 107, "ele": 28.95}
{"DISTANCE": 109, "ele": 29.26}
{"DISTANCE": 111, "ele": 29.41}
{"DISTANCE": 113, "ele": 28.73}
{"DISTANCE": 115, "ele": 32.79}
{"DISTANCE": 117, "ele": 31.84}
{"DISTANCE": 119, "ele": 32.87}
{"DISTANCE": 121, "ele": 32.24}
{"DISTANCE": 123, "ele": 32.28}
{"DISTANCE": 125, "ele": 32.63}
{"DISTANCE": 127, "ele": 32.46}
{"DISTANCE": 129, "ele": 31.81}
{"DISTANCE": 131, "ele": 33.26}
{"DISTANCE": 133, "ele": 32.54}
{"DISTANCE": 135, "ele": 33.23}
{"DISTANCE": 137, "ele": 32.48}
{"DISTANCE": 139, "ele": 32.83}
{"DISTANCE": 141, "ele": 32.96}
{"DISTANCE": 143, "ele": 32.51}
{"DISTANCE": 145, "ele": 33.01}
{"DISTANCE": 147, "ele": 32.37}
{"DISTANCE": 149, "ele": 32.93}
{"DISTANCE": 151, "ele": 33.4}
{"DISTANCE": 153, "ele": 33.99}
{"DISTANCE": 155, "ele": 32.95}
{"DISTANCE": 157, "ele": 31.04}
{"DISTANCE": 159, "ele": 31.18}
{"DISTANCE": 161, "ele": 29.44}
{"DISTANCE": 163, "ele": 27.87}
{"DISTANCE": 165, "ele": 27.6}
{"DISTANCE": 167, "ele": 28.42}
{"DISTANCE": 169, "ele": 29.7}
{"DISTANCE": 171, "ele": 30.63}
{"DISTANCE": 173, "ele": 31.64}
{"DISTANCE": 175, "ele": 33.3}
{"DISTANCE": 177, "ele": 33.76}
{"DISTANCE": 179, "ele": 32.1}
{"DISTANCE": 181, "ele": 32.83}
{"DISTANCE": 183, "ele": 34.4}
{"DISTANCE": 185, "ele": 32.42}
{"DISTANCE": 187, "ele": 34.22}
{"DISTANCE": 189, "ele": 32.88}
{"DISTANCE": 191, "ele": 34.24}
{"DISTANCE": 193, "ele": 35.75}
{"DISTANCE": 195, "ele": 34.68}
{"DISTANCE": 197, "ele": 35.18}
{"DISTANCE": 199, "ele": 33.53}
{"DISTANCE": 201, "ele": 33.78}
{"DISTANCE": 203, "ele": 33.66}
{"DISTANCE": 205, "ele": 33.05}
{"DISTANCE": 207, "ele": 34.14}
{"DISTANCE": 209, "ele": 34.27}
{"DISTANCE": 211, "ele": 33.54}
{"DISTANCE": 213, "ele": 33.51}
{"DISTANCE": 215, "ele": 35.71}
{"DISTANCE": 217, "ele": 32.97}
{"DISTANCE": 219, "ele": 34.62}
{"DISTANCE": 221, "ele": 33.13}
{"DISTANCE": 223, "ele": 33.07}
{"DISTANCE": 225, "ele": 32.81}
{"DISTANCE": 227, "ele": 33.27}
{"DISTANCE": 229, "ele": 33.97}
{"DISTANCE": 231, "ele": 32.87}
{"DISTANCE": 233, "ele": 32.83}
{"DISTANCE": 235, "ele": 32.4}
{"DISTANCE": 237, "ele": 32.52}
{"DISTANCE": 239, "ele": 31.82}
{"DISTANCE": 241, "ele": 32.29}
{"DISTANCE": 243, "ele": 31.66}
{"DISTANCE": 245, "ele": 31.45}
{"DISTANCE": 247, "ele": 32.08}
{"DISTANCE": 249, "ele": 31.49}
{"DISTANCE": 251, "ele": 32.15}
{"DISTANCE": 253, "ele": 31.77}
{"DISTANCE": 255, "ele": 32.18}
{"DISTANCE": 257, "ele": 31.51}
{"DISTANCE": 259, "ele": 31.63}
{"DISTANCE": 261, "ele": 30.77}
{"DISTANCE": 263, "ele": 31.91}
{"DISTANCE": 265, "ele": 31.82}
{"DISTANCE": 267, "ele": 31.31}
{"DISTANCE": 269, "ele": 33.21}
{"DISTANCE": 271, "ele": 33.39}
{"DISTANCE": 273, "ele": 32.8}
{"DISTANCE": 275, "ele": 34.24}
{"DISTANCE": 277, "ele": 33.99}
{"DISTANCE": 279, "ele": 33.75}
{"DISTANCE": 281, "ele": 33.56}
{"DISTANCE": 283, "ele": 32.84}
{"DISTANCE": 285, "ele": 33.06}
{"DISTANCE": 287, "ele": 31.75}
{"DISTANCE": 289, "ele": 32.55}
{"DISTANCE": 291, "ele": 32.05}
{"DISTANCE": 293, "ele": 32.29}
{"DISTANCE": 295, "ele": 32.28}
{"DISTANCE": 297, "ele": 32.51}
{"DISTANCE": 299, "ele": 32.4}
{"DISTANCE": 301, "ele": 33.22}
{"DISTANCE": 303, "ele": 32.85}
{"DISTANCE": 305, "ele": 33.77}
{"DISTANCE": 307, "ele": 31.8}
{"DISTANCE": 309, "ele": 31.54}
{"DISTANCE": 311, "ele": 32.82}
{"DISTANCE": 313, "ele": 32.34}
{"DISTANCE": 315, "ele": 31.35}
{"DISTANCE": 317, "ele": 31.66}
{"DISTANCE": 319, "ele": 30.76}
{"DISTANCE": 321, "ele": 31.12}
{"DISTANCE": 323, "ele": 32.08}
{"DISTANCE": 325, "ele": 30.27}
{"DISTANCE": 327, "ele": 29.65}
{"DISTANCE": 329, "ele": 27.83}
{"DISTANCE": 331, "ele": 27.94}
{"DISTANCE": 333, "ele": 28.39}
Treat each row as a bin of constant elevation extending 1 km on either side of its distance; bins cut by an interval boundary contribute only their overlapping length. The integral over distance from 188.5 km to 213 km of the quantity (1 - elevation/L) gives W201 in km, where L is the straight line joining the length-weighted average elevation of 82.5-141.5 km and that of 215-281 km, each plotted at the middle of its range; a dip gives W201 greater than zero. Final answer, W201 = -1.7 km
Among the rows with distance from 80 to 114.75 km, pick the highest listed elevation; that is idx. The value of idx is 30.37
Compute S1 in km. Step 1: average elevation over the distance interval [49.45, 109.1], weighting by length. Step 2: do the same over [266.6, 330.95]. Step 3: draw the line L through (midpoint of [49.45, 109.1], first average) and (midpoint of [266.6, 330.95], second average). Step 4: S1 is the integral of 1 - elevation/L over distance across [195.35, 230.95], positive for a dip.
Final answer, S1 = -4.36 km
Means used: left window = 26.8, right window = 32.2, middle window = 33.8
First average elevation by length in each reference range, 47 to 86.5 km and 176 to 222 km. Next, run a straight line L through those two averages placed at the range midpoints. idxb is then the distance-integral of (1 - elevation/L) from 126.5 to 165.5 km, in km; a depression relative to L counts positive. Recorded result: -1.7 km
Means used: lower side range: 26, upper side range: 33.8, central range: 32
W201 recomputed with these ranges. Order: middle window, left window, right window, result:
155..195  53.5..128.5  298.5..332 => -3.6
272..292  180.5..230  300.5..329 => -0.5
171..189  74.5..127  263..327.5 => -1.4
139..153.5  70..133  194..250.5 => -1.0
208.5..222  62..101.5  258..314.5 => -1.7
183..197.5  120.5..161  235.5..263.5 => -0.9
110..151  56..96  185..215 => -4.1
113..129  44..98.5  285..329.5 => -2.6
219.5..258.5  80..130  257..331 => -1.3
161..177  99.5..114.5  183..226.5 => 1.1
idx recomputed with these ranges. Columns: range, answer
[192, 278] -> 35.75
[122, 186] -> 34.4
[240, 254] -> 32.29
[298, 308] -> 33.77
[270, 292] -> 34.24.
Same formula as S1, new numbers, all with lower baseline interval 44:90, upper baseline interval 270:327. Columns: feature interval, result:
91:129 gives -3.87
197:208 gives -1.43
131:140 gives -1.50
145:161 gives -2.12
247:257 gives -0.22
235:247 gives -0.42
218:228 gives -0.97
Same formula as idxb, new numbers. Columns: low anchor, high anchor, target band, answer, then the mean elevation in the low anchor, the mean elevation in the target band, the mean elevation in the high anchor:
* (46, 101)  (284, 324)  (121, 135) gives -2.31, 26.6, 32.5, 32.2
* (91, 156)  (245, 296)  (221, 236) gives -0.44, 31.4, 33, 32.4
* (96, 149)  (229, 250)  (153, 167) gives 0.66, 31.4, 30.2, 32.2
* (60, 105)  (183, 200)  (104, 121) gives -1.42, 26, 30.6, 34.1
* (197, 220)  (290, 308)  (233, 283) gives 1.28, 33.9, 32.3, 32.6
